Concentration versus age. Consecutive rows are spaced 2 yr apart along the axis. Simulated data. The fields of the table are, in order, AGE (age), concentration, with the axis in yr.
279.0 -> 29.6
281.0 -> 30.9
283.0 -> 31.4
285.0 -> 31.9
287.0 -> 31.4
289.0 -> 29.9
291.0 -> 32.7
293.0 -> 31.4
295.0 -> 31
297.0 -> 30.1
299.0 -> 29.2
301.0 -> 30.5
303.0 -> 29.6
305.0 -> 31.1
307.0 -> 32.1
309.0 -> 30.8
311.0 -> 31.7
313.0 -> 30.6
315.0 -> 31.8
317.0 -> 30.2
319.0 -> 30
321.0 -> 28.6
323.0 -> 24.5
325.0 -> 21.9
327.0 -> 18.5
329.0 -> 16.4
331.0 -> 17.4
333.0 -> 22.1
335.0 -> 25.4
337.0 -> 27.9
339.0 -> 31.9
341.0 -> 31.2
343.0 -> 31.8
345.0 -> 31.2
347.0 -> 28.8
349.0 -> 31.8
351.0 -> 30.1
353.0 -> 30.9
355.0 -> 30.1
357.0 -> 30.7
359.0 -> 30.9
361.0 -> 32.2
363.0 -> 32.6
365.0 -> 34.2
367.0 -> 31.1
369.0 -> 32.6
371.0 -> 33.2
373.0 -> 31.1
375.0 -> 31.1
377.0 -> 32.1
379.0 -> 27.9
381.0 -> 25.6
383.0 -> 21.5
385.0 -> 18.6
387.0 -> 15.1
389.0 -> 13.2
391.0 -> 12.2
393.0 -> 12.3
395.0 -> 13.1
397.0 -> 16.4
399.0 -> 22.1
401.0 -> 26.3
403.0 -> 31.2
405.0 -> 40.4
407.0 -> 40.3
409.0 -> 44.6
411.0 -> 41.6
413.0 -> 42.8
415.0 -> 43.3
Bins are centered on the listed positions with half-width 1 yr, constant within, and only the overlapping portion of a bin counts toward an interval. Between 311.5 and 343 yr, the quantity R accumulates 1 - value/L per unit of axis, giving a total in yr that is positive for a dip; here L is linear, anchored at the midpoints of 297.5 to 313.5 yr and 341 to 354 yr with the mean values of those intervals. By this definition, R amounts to 4.7 yr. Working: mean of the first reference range 30.7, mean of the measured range 26.2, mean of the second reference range 30.8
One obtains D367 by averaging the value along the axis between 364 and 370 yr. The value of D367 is 32.6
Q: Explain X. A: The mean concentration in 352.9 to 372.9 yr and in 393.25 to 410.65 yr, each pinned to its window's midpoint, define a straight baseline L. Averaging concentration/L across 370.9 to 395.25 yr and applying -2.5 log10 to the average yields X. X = 0.36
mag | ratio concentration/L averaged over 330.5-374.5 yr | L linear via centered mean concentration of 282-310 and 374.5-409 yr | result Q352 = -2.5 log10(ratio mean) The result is -0.13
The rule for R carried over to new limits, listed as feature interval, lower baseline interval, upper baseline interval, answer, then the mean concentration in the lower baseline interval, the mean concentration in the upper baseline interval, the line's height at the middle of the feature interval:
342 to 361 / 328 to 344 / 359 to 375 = -1.3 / 25.5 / 32.2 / 28.9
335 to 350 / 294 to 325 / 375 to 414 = -1.0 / 29.9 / 26.3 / 28.5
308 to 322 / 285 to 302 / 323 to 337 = -3.0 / 30.8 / 21.1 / 25.1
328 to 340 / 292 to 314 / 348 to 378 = 3.0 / 30.7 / 31.6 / 31.2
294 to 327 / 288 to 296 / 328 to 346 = -0.1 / 31.2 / 26.1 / 29.2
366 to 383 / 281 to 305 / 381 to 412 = -2.7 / 30.8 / 24.6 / 25.9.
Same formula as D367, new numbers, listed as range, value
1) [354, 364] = 31.3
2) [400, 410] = 36.6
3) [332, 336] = 23.8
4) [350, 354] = 30.5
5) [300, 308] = 30.8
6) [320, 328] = 23.4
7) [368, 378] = 32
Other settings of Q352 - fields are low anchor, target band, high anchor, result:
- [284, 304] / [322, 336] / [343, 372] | 0.43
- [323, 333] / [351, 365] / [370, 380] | -0.17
